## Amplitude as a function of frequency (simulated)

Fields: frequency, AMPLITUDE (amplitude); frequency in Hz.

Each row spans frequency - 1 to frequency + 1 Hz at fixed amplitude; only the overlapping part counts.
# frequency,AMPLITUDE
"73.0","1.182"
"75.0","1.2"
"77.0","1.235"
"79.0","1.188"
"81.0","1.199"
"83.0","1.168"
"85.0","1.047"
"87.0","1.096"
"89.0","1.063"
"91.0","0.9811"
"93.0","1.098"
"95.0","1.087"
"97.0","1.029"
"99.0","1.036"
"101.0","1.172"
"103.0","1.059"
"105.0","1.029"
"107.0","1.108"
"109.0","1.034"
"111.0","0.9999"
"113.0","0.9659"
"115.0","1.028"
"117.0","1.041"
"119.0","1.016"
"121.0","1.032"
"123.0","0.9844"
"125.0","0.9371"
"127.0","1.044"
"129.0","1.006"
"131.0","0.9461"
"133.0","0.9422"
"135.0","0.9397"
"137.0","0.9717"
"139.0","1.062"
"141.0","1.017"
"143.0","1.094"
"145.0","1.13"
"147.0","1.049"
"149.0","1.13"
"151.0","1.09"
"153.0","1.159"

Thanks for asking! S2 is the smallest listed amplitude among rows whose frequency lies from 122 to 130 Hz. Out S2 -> 0.9371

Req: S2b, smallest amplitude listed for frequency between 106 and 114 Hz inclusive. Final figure 0.9659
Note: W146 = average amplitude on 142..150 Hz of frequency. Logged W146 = 1.1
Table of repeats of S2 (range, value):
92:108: 1.029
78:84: 1.168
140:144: 1.017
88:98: 0.9811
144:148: 1.049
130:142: 0.9397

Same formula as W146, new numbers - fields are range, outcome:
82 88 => 1.1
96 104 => 1.07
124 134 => 0.975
